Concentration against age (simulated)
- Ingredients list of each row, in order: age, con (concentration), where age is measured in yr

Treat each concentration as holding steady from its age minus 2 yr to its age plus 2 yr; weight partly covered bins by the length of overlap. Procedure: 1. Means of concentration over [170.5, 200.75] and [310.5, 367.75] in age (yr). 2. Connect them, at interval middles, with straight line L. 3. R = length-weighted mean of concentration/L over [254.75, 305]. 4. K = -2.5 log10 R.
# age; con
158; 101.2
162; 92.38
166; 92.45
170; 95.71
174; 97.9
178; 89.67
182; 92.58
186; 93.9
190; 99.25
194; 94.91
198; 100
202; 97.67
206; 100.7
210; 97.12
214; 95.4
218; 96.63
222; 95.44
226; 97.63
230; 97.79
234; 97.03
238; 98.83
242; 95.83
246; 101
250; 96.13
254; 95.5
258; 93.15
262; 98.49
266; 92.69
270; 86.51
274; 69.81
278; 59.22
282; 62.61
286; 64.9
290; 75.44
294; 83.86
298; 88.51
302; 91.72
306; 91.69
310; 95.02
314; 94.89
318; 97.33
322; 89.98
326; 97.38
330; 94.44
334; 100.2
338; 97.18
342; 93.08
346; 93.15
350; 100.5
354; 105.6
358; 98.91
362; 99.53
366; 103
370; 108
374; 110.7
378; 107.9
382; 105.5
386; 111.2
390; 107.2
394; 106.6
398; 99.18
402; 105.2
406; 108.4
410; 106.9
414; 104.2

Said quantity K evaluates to 0.190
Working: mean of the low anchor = 95.5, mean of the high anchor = 97.4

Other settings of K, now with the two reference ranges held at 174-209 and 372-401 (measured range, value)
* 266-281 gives 0.33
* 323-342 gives 0.08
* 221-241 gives 0.01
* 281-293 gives 0.41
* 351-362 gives 0.04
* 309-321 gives 0.08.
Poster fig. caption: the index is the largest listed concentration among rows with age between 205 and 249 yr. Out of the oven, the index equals 101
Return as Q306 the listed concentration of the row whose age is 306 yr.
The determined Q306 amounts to 91.69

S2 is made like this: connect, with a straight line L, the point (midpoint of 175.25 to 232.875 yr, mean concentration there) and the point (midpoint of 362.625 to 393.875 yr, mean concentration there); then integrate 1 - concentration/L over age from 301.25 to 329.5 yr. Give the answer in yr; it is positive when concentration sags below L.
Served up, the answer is 2.5 yr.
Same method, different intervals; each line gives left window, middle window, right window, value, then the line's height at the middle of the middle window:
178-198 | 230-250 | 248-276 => -1.3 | 91.7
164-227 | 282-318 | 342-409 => 5.6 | 101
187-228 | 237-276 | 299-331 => 1.3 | 95.8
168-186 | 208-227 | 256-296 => -1.9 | 87.7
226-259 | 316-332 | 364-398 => 1.3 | 103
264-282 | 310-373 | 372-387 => -1.1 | 96.8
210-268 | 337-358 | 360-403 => 1.1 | 104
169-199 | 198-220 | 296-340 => -0.6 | 95.2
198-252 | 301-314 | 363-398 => 1.2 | 102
